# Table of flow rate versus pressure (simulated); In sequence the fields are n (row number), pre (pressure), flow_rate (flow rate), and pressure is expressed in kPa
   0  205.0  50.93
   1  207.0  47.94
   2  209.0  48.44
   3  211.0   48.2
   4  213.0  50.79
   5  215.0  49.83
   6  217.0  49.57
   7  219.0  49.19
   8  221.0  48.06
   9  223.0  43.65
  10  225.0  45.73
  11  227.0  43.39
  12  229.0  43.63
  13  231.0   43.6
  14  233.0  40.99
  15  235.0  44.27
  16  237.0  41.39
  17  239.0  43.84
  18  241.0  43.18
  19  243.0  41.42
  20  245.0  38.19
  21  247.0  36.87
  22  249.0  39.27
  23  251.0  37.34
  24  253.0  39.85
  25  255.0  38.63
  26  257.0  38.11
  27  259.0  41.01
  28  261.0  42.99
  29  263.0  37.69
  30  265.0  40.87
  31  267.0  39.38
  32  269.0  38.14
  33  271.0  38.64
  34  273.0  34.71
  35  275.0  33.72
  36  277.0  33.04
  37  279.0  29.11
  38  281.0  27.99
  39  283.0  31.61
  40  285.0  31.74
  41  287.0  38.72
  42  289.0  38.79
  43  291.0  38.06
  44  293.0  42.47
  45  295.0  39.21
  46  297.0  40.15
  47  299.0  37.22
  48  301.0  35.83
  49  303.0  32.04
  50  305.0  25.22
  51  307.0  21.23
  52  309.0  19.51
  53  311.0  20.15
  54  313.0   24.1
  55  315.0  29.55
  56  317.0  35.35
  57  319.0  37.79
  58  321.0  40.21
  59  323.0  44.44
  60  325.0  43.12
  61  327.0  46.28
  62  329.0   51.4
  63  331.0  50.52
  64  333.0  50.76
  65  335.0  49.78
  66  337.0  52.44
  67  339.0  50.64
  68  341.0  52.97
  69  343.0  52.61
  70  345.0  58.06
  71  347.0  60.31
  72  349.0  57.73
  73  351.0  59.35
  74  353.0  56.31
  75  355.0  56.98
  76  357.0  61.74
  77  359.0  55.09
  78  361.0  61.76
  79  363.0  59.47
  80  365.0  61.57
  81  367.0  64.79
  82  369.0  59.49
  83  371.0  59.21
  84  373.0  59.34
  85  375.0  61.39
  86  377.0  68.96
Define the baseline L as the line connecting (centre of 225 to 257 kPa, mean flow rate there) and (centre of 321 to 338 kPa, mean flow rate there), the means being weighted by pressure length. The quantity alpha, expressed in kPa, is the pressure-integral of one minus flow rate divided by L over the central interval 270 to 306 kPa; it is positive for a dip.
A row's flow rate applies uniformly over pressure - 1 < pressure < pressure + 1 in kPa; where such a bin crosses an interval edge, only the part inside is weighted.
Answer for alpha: 8.0 kPa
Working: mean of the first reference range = 41.1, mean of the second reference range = 48.1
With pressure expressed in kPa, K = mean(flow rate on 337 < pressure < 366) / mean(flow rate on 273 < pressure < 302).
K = 1.6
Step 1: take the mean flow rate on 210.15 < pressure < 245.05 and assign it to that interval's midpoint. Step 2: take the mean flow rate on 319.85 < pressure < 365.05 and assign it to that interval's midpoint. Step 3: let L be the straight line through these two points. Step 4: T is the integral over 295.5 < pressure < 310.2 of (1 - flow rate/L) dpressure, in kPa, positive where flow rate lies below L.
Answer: 5.9 kPa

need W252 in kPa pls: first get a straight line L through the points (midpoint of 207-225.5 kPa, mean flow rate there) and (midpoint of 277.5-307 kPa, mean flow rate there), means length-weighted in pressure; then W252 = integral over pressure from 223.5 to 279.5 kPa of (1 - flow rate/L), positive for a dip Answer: 2.77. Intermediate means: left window 48.2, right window 34.4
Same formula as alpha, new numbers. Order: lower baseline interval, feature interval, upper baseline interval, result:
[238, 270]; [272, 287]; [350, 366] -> 4.16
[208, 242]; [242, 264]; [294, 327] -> 1.27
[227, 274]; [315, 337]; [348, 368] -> 3.79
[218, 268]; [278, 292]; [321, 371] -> 3.97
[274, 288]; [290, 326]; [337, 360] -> 6.82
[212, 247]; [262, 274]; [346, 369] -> 2.64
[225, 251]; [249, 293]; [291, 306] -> 2.06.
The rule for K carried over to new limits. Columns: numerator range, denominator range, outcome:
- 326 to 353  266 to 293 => 1.52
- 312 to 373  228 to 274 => 1.28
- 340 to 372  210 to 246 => 1.30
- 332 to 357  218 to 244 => 1.25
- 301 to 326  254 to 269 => 0.79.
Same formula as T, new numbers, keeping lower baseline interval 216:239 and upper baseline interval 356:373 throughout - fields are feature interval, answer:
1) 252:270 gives 3.32 kPa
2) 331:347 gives 1.29 kPa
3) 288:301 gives 3.31 kPa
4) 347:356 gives 0.15 kPa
